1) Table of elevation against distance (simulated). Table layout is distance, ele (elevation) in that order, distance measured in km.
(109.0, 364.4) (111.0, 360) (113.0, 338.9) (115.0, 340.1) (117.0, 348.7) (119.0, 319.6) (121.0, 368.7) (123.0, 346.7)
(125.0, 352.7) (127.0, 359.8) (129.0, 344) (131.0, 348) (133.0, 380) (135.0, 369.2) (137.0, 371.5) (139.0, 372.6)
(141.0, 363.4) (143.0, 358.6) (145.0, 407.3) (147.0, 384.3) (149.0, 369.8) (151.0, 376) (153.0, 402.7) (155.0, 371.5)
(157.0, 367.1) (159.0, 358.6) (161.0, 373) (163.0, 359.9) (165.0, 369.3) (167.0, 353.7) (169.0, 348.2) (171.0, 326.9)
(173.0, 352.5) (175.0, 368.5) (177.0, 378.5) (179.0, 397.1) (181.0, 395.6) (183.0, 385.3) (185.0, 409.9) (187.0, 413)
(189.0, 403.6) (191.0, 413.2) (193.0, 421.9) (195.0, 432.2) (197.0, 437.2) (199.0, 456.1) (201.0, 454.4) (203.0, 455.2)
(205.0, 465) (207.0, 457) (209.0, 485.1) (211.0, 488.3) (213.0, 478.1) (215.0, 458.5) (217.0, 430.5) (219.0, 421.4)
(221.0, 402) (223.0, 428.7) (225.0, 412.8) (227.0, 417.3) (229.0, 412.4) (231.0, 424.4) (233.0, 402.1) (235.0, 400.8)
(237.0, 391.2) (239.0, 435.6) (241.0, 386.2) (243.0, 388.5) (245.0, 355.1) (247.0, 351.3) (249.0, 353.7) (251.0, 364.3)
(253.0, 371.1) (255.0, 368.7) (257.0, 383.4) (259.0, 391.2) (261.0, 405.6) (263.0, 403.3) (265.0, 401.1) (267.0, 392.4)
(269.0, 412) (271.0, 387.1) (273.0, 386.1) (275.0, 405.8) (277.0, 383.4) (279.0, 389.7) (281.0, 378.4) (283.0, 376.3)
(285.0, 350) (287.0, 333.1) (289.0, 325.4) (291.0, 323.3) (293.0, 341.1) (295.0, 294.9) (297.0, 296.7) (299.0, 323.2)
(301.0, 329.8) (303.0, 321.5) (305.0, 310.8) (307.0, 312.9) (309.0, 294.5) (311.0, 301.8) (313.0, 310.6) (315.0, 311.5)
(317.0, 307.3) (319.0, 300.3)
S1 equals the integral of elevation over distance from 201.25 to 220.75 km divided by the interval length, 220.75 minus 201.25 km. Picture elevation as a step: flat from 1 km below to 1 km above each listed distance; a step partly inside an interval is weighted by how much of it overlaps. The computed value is 457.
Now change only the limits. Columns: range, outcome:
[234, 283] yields 387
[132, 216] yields 400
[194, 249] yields 426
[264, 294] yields 372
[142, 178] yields 368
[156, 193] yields 378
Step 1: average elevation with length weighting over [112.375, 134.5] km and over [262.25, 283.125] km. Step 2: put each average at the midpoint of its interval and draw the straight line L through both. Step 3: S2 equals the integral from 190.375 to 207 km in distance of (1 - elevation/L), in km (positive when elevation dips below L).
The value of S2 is -3.2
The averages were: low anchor 350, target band 443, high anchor 393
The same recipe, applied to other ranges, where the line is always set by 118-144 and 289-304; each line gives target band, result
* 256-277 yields -4.5 km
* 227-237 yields -2.2 km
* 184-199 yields -3.4 km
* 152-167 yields -0.8 km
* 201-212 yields -4.2 km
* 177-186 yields -1.3 km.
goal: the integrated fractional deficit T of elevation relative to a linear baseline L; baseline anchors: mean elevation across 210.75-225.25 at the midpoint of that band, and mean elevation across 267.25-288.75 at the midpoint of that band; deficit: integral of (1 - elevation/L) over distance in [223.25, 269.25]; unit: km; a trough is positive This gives 2.0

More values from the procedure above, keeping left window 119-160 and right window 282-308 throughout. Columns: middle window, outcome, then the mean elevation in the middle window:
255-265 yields -1.7 km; 394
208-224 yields -4.7 km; 449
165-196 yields -2.6 km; 386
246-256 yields -0.7 km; 362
